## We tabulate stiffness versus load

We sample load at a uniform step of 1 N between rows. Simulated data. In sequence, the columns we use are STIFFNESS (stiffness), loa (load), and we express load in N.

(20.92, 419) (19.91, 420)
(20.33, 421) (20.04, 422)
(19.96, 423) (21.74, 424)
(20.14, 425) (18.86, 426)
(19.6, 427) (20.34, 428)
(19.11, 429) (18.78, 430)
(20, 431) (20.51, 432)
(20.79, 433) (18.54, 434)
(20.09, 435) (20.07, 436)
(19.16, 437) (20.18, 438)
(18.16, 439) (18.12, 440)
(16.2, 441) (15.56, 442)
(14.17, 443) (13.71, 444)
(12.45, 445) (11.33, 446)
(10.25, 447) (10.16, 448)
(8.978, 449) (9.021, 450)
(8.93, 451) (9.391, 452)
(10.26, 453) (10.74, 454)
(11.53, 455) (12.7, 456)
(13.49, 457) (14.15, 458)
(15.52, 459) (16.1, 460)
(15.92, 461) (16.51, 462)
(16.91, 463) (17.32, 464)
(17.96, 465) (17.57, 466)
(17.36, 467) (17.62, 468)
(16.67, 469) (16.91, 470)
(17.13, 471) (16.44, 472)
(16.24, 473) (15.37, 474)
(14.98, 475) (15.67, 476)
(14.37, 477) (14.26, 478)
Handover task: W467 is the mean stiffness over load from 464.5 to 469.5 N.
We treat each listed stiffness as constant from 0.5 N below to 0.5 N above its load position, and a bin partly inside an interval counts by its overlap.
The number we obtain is 17.4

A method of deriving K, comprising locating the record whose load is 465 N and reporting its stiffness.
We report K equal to 17.96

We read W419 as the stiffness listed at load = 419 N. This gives 20.92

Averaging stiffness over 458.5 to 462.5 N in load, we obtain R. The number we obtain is 16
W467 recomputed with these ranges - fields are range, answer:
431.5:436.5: 20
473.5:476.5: 15.3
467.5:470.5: 17.1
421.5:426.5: 20.1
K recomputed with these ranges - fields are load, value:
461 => 15.92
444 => 13.71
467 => 17.36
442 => 15.56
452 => 9.391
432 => 20.51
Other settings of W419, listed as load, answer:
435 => 20.09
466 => 17.57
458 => 14.15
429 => 19.11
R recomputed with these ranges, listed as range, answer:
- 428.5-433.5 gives 19.8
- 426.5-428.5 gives 20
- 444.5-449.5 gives 10.6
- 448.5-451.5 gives 8.98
